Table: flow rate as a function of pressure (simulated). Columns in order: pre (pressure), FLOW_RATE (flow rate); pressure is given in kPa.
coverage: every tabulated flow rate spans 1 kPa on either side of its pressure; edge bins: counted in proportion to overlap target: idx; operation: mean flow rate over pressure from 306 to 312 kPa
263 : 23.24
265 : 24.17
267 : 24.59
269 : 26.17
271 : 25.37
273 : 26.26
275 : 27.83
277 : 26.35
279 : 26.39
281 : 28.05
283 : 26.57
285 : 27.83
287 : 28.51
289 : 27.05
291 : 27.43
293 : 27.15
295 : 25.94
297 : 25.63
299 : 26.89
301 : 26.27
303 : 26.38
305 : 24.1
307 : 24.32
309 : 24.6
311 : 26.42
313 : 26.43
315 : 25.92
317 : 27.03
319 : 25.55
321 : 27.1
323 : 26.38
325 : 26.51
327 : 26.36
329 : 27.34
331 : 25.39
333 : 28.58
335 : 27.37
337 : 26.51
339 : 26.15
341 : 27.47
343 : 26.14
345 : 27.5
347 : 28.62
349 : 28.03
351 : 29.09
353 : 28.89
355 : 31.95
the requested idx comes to 25.1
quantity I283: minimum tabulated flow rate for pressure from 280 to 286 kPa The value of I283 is 26.57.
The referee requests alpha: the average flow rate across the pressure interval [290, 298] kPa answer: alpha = 26.5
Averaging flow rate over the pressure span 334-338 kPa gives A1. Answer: 26.9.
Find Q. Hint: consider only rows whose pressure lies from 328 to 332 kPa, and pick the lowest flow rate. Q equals 25.39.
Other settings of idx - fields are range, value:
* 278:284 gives 27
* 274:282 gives 27.2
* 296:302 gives 26.3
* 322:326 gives 26.4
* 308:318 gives 26.1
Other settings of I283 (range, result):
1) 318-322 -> 25.55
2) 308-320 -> 24.6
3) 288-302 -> 25.63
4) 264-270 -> 24.17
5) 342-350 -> 26.14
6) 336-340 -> 26.15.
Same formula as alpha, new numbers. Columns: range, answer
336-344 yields 26.6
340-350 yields 27.6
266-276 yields 26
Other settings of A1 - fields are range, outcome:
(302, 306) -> 25.2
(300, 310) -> 25.1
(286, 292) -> 27.7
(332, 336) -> 28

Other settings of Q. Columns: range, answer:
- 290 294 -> 27.15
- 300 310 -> 24.1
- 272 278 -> 26.26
